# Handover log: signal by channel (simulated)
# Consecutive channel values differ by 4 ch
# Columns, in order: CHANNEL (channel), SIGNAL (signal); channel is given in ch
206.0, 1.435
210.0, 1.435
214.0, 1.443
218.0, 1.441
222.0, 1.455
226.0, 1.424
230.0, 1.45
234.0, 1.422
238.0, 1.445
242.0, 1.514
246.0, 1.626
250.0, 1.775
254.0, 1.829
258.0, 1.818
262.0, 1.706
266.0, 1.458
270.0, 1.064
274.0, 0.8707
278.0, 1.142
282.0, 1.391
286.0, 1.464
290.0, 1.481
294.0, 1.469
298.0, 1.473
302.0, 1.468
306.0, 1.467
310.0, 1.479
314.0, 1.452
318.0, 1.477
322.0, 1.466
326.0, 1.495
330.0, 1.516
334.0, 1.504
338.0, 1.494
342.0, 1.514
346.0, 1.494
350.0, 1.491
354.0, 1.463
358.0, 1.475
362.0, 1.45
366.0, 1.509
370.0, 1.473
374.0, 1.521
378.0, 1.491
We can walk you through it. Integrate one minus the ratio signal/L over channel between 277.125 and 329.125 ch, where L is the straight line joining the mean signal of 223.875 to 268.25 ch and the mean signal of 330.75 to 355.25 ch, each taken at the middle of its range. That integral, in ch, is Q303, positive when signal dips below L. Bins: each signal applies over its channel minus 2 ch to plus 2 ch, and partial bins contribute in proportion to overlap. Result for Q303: 2.8 ch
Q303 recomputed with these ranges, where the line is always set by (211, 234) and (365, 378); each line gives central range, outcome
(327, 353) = -0.2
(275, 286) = 1.5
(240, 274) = -2.4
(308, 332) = 0.0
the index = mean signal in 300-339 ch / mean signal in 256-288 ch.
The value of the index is 1.09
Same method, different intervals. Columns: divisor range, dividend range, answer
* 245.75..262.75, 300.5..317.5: 0.83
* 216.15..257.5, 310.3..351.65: 0.96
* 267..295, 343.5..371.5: 1.17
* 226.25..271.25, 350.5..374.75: 0.95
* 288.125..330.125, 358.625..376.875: 1.01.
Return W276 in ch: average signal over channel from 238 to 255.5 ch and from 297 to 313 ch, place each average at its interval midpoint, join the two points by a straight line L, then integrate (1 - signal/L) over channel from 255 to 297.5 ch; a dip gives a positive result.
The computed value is 4.4 ch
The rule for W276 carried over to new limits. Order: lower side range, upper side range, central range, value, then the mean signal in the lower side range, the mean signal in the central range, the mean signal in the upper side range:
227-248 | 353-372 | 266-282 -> 3.9 ch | 1.49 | 1.13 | 1.47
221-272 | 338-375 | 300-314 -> 0.4 ch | 1.54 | 1.47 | 1.49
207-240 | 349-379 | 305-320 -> 0.0 ch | 1.44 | 1.47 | 1.48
